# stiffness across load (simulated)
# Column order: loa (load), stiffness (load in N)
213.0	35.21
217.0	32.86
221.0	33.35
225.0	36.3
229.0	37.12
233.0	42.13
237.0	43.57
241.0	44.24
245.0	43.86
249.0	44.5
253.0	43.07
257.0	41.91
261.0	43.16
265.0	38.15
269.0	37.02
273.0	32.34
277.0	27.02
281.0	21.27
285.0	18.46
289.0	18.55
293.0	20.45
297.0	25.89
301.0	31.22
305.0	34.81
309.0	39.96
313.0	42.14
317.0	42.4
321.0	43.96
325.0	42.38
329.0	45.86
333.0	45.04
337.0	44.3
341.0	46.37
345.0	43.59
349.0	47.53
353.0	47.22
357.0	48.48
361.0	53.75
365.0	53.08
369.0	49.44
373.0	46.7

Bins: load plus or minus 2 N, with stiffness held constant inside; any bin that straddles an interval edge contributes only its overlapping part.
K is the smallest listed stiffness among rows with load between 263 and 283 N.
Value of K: 21.27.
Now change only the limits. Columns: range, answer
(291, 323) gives 20.45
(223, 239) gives 36.3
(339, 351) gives 43.59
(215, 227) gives 32.86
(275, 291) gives 18.46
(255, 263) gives 41.91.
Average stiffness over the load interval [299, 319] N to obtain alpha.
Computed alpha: 38.1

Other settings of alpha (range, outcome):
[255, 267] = 41.1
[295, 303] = 28.6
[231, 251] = 43.7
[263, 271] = 37.6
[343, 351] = 45.6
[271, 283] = 26.9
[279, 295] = 19.7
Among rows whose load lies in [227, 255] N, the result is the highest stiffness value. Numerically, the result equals 44.5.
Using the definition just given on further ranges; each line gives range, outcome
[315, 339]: 45.86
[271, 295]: 32.34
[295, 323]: 43.96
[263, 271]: 38.15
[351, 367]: 53.75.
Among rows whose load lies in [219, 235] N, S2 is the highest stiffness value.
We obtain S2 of 42.13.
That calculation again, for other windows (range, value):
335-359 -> 48.48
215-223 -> 33.35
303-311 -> 39.96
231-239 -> 43.57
